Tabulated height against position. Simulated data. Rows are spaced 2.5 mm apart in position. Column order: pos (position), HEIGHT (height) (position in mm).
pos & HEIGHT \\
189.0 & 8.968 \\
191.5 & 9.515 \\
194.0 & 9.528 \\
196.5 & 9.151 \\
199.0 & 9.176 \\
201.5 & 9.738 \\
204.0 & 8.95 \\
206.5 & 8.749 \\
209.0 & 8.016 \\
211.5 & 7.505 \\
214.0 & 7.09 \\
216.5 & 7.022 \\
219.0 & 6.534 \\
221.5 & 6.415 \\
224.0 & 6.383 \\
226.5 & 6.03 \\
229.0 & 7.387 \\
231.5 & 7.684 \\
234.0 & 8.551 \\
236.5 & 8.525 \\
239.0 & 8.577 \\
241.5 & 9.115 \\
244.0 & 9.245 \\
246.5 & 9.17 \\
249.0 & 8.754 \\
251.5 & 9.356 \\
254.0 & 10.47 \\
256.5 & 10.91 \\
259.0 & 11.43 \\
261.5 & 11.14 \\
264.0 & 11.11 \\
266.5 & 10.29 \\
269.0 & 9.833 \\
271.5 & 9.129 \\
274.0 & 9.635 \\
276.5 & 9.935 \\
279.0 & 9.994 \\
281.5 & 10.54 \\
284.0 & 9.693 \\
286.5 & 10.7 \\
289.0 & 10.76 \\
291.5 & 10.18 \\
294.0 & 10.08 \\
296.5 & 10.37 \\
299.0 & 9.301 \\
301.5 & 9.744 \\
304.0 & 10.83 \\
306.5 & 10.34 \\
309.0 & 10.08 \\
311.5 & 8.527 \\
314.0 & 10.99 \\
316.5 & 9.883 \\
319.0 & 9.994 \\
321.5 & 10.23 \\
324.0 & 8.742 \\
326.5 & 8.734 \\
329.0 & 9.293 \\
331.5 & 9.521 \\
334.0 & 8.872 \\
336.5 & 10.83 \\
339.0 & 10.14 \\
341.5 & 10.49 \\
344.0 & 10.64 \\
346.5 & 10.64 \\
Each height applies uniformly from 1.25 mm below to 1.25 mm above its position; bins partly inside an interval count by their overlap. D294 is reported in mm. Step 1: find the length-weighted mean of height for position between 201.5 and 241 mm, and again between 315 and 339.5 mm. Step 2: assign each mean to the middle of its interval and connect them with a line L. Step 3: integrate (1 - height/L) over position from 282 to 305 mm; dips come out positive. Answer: -3.1 mm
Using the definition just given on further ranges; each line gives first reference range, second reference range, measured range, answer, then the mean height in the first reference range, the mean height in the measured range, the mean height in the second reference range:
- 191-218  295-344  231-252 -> 0.4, 8.54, 8.79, 9.86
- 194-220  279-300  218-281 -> 1.7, 8.27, 9.05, 10.2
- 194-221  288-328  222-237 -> 2.2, 8.21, 7.32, 9.91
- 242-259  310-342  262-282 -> -0.7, 9.76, 10.1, 9.7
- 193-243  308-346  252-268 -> -3.9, 8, 10.8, 9.81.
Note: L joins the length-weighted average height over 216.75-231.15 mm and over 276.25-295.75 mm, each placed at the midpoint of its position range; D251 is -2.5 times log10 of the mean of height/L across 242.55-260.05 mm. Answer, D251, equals -0.20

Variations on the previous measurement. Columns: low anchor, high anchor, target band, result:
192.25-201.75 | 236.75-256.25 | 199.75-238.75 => 0.211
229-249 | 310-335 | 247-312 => -0.124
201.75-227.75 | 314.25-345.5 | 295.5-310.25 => -0.096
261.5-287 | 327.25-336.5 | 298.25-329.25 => -0.014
